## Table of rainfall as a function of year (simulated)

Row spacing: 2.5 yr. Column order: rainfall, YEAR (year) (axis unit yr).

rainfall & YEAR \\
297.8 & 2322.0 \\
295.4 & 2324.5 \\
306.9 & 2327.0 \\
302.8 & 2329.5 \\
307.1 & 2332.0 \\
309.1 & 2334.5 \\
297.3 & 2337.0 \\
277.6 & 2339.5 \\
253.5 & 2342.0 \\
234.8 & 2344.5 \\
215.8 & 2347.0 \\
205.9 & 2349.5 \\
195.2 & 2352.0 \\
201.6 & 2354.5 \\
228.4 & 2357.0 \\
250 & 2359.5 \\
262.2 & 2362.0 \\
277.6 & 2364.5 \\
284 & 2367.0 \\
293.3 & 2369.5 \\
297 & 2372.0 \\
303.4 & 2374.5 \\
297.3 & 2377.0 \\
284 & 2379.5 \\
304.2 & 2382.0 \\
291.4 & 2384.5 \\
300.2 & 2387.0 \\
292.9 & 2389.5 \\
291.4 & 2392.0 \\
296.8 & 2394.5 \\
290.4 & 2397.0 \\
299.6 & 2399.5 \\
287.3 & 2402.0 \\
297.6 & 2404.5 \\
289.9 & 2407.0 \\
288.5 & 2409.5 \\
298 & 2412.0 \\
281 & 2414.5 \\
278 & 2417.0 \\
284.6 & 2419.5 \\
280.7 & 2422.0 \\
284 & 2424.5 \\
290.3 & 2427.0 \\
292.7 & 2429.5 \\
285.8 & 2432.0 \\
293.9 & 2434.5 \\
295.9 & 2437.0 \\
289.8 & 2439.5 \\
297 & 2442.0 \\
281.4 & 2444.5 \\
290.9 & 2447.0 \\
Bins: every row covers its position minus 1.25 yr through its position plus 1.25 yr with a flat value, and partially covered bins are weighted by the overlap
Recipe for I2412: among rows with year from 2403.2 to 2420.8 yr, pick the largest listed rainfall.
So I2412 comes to 298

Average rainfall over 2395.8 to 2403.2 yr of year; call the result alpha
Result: 292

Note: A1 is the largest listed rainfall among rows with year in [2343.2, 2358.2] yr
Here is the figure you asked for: 234.8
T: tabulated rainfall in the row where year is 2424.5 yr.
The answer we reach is 284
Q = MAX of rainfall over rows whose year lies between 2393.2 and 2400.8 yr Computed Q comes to 299.6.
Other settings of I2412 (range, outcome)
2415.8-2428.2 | 290.3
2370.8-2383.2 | 304.2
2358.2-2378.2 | 303.4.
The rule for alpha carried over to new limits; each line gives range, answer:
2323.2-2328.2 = 301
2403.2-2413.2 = 293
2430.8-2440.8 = 291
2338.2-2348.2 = 246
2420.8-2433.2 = 287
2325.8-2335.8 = 306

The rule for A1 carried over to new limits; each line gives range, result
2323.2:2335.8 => 309.1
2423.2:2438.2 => 295.9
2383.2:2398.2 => 300.2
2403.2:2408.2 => 297.6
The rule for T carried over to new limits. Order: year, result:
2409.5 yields 288.5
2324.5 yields 295.4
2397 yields 290.4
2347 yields 215.8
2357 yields 228.4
